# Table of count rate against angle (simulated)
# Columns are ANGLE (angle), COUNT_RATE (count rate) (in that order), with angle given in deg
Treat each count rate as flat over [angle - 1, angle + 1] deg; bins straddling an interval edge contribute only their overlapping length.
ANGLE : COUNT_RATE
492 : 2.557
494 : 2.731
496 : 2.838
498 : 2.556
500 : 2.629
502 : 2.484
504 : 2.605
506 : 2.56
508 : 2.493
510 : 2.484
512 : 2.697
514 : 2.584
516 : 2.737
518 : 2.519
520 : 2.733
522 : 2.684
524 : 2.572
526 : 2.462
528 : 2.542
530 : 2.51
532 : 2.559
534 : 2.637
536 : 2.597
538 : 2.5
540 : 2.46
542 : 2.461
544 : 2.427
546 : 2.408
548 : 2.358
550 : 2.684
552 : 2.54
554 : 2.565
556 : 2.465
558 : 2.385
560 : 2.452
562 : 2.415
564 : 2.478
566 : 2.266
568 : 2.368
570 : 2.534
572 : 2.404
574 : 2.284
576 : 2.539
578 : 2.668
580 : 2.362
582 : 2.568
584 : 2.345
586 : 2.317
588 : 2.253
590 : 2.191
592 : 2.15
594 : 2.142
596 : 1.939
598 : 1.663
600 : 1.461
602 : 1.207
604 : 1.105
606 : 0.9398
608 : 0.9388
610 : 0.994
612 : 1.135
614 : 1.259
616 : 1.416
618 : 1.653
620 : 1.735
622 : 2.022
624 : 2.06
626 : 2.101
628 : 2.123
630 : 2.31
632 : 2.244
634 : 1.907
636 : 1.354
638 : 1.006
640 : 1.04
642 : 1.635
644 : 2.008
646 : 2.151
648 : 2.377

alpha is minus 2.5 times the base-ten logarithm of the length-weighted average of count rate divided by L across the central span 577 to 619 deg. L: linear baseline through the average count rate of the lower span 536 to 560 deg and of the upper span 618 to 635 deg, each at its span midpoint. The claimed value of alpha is 0.26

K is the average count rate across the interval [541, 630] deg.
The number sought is 2.07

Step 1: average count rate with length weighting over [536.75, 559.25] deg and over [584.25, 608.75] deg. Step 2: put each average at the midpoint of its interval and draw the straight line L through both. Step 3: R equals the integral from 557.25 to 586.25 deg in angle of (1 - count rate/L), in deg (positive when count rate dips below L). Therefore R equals -4.6 deg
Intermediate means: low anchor 2.48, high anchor 1.72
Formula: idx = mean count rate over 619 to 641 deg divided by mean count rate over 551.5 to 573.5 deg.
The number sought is 0.7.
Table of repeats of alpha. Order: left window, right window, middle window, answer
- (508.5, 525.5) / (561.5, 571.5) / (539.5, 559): 0.00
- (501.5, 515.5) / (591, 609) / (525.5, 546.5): -0.12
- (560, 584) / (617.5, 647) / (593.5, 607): 0.42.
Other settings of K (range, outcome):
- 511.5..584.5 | 2.51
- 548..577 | 2.45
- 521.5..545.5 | 2.53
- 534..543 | 2.52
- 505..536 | 2.59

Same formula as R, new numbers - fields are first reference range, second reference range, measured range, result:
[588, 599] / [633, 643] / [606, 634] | -1.1 deg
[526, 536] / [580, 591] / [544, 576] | 0.0 deg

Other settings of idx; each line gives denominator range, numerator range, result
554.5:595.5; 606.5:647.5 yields 0.70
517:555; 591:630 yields 0.63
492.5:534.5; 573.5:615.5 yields 0.70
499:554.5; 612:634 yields 0.73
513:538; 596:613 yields 0.47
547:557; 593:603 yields 0.67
